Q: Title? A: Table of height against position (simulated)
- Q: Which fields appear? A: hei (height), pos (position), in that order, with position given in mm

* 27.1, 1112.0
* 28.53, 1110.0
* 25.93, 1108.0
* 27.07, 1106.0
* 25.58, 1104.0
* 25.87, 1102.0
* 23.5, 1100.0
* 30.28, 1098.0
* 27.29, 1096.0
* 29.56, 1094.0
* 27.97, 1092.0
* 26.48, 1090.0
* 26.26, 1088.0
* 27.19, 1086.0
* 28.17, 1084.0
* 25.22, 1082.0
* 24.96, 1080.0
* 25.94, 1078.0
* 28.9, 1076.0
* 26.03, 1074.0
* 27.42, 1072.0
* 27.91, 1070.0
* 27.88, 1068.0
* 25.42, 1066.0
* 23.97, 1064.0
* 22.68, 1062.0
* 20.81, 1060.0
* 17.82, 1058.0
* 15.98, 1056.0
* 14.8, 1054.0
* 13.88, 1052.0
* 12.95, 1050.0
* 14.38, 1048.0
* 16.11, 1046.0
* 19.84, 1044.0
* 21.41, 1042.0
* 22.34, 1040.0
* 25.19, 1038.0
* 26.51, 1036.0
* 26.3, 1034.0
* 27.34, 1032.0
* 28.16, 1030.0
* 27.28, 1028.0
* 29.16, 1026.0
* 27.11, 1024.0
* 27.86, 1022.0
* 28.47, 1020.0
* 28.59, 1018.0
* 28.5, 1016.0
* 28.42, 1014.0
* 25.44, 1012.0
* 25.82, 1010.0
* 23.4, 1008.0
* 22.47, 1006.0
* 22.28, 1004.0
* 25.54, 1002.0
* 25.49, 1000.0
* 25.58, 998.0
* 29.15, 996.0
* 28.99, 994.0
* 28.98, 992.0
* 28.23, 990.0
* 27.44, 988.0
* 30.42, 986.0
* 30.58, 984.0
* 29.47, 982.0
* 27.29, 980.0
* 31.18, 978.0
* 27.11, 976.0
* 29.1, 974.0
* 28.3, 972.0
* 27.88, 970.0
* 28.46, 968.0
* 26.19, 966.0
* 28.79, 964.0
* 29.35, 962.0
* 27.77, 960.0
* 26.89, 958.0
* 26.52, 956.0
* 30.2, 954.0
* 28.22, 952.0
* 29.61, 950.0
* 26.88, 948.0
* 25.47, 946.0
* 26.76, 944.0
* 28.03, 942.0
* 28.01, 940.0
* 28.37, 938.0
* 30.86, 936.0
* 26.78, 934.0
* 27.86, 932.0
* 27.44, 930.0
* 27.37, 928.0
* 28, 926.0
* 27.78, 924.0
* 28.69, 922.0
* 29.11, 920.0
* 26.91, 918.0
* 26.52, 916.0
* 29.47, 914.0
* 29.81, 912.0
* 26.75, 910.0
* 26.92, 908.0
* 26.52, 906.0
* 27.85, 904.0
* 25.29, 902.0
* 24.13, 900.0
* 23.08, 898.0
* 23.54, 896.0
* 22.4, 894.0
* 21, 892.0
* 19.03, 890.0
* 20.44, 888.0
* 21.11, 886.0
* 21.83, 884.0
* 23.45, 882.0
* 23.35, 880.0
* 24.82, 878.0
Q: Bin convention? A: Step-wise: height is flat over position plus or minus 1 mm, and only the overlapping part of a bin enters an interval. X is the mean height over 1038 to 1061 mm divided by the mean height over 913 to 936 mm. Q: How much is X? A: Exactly 0.63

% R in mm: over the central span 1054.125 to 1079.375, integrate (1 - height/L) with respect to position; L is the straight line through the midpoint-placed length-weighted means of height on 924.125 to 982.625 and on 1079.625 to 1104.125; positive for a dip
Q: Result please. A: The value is 3.0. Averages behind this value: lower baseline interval 28.1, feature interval 23.9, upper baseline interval 26.9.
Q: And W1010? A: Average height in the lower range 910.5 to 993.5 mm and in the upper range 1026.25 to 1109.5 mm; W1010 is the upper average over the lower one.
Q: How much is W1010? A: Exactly 0.86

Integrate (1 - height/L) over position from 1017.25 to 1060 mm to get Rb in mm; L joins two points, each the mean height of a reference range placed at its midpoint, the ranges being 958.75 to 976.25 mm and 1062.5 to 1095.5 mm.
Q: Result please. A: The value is 7.7 mm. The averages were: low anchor 28.1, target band 22.4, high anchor 26.8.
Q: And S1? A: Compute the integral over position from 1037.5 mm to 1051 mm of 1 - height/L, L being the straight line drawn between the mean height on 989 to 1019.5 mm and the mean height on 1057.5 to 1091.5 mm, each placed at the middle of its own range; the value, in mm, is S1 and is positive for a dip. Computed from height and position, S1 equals 3.8 mm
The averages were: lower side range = 26.5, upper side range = 25.6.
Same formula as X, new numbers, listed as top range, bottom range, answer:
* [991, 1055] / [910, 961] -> 0.87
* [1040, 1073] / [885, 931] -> 0.79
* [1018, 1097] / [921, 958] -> 0.87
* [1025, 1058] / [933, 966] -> 0.76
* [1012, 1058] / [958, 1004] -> 0.82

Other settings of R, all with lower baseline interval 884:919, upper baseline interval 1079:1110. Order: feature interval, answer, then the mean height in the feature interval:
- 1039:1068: 8.0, 19.1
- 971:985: -1.9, 29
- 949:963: -1.7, 28.4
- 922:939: -2.1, 28.1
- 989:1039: -1.7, 26.8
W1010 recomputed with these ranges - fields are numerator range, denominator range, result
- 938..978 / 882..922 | 1.12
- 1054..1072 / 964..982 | 0.80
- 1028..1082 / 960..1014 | 0.82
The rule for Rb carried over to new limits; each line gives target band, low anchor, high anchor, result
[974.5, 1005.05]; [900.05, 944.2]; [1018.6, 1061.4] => -4.1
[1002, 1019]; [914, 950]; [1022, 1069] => -1.2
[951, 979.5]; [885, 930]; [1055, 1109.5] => -3.0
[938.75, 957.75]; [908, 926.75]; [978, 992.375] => 0.5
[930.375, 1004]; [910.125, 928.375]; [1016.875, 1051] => -4.4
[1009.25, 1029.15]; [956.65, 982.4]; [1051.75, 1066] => -3.8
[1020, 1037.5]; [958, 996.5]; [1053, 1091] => -0.7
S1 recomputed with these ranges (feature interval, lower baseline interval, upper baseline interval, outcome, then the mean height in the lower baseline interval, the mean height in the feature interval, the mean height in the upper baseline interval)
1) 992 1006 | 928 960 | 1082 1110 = 0.73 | 27.8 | 26.1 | 27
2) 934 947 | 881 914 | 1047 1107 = -2.01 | 24.1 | 27.8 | 24.1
